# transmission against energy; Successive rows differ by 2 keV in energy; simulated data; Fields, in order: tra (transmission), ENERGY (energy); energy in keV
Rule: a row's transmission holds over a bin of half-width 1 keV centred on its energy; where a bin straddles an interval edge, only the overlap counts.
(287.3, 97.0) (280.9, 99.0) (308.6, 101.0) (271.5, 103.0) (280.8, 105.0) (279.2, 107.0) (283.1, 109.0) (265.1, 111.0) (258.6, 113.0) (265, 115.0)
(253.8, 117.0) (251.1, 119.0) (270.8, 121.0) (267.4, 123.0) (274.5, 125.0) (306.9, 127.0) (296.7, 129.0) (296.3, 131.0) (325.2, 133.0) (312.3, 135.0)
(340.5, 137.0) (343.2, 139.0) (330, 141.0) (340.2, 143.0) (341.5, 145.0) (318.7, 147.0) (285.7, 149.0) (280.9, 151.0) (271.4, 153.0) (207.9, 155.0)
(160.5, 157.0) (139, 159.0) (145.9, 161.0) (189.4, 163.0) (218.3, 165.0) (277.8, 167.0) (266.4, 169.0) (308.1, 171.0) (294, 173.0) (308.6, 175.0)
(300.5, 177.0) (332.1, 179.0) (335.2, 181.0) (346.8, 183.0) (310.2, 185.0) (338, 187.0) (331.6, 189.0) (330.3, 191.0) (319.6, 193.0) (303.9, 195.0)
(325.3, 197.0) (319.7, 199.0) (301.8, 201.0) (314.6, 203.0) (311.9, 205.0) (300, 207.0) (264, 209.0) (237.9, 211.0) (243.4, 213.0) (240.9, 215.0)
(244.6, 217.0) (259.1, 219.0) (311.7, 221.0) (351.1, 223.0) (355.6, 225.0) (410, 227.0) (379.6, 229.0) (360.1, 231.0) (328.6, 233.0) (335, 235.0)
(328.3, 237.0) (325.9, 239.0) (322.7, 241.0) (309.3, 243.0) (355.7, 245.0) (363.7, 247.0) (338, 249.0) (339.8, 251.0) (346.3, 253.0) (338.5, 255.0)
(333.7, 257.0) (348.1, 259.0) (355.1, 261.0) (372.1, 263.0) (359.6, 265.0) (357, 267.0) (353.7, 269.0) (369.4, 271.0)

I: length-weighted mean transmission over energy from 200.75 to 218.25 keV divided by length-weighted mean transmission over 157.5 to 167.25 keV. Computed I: 1.46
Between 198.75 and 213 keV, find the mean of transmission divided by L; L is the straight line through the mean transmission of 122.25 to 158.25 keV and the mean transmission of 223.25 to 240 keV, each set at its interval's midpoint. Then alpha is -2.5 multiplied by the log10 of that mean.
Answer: 0.17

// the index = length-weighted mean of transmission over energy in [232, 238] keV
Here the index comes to 331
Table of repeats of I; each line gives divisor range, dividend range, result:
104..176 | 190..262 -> 1.17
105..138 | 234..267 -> 1.21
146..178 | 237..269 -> 1.39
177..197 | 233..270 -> 1.05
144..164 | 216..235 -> 1.42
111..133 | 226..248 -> 1.26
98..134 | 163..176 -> 0.97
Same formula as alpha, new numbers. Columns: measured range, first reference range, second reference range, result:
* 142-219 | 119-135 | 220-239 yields 0.14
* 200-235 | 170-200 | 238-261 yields 0.08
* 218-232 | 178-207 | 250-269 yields -0.03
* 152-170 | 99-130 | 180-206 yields 0.41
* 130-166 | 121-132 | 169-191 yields 0.11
